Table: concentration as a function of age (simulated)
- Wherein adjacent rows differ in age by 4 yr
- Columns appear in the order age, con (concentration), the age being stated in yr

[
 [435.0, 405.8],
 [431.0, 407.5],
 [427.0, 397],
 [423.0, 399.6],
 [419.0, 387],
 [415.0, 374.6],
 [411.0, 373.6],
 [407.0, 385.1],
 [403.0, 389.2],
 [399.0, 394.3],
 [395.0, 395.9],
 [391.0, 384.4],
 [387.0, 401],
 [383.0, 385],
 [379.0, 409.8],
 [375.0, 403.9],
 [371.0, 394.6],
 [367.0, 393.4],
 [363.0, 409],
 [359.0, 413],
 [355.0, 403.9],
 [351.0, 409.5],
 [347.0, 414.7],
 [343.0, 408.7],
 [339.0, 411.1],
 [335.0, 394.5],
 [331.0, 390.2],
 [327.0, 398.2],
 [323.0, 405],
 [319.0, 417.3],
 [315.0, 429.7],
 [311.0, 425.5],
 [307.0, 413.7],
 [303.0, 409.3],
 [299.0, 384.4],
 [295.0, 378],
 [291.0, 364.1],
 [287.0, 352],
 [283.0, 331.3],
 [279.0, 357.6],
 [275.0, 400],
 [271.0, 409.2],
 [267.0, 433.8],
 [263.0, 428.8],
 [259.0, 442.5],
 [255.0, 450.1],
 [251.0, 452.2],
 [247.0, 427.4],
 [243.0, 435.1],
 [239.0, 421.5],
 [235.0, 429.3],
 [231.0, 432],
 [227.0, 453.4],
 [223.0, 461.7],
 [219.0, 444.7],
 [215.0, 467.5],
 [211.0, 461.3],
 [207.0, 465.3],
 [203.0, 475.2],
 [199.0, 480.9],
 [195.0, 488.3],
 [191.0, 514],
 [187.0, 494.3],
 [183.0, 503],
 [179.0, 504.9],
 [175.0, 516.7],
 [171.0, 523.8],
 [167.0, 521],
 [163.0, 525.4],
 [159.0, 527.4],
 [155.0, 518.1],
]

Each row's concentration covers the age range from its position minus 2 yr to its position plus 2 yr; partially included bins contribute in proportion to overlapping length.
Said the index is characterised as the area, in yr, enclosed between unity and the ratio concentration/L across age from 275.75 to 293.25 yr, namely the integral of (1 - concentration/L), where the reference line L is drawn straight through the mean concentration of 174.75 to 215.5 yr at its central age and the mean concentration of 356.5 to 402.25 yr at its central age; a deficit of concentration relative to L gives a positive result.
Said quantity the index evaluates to 3.52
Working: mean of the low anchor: 488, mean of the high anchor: 398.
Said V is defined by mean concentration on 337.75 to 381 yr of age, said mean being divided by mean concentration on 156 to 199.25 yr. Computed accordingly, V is 0.8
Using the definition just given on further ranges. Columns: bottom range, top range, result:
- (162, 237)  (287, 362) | 0.84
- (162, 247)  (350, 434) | 0.83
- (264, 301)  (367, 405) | 1.04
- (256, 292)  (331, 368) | 1.03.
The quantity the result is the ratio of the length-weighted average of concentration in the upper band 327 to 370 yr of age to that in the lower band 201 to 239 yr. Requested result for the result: 0.9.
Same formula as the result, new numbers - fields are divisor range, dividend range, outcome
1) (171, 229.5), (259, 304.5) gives 0.81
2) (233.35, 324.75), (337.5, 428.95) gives 0.97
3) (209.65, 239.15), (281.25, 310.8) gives 0.85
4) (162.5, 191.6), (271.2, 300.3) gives 0.72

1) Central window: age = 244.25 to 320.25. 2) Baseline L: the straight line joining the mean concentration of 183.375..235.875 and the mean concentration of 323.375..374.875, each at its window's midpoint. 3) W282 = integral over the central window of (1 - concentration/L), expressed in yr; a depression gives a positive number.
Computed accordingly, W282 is 5.1 yr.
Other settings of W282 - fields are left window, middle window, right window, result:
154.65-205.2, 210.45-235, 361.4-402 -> 1.64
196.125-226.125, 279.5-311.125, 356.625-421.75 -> 3.86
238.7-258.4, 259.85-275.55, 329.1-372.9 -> 0.40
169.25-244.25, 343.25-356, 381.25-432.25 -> 0.12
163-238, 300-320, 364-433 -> 0.67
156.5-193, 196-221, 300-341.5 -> 1.20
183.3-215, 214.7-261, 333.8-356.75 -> 2.07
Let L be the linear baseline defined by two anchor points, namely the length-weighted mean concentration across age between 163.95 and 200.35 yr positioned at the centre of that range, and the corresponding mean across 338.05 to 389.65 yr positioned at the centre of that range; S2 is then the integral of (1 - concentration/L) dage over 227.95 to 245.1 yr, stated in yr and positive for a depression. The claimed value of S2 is 1.6 yr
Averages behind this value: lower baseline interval 506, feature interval 431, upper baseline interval 404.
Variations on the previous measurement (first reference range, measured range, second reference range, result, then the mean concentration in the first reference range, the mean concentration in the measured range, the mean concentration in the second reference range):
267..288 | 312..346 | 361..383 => -1.6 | 377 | 408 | 401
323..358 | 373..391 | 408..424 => -0.3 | 404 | 398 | 383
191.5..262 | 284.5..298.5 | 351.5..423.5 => 2.1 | 453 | 366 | 395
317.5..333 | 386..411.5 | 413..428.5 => 0.2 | 402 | 390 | 389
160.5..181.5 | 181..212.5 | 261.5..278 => 0.3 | 518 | 486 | 414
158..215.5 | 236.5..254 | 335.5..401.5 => 1.2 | 498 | 435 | 402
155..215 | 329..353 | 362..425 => 0.8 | 500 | 405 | 392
